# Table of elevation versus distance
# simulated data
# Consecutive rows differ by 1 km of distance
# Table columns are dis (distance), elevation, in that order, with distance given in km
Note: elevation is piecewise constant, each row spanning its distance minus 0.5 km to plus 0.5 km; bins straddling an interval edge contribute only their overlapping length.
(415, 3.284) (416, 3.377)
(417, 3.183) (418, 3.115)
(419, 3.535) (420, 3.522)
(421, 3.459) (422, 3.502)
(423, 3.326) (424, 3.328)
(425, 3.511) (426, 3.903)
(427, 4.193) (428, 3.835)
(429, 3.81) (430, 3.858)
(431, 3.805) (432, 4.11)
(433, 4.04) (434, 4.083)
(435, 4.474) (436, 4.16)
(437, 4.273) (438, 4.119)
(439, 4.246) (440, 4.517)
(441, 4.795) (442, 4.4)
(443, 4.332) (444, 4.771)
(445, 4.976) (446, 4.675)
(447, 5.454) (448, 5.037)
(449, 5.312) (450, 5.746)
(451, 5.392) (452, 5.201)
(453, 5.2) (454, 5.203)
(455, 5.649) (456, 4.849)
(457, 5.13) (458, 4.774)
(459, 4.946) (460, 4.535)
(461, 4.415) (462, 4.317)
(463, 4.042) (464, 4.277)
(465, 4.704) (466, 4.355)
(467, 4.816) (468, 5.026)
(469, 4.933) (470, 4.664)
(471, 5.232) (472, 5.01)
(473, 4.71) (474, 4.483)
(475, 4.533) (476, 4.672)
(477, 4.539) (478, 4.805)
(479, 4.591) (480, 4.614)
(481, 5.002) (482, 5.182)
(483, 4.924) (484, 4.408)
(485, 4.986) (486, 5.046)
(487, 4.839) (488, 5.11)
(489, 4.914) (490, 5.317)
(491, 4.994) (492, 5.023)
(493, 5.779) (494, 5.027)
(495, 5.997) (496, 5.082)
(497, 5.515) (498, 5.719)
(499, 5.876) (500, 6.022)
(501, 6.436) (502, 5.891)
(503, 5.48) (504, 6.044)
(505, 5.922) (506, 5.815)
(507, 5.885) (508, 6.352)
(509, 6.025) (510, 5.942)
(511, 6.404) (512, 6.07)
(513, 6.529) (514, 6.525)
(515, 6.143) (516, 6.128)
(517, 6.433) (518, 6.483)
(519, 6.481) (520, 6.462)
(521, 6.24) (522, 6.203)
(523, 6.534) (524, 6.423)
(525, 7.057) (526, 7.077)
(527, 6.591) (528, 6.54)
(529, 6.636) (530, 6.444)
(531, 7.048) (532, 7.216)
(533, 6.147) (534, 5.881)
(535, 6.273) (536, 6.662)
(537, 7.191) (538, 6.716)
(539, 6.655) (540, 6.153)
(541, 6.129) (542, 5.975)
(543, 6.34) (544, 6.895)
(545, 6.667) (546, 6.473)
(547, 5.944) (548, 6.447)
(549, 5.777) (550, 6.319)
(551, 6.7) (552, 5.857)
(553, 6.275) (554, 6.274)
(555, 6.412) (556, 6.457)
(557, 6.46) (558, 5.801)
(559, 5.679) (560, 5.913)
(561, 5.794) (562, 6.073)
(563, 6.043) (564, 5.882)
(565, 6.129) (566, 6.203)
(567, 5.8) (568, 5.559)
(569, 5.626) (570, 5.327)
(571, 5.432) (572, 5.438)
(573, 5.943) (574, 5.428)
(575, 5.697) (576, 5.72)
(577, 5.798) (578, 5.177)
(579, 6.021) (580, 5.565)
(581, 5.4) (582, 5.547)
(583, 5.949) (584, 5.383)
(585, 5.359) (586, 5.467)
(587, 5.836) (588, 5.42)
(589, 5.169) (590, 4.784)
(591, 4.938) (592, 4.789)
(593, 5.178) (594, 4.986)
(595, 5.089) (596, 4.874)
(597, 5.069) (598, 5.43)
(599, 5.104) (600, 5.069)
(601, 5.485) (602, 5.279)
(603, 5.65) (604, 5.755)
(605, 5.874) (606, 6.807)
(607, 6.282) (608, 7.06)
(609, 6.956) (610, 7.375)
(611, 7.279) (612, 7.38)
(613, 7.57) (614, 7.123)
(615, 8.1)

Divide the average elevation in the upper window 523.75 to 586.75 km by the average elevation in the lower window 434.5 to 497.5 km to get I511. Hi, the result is 1.3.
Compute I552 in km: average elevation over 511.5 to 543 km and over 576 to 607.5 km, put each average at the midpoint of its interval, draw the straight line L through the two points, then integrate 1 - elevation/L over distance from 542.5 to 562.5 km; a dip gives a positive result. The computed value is -0.50 km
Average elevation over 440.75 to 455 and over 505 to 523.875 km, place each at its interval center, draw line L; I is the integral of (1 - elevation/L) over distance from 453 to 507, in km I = 5.5 km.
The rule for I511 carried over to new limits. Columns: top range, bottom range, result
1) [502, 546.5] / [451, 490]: 1.33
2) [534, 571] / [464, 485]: 1.30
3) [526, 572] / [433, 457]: 1.30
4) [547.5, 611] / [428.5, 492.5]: 1.22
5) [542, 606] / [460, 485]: 1.22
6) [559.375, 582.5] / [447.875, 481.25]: 1.18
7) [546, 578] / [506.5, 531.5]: 0.92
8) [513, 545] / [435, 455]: 1.34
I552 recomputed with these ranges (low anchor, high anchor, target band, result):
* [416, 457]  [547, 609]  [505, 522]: -3.9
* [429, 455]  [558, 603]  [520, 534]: -3.8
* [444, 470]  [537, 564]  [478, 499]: 1.0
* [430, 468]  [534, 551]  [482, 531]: -1.4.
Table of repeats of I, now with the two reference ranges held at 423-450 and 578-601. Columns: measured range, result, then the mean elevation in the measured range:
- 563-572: -1.0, 5.74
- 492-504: -2.5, 5.7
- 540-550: -2.6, 6.29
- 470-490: -1.0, 4.83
